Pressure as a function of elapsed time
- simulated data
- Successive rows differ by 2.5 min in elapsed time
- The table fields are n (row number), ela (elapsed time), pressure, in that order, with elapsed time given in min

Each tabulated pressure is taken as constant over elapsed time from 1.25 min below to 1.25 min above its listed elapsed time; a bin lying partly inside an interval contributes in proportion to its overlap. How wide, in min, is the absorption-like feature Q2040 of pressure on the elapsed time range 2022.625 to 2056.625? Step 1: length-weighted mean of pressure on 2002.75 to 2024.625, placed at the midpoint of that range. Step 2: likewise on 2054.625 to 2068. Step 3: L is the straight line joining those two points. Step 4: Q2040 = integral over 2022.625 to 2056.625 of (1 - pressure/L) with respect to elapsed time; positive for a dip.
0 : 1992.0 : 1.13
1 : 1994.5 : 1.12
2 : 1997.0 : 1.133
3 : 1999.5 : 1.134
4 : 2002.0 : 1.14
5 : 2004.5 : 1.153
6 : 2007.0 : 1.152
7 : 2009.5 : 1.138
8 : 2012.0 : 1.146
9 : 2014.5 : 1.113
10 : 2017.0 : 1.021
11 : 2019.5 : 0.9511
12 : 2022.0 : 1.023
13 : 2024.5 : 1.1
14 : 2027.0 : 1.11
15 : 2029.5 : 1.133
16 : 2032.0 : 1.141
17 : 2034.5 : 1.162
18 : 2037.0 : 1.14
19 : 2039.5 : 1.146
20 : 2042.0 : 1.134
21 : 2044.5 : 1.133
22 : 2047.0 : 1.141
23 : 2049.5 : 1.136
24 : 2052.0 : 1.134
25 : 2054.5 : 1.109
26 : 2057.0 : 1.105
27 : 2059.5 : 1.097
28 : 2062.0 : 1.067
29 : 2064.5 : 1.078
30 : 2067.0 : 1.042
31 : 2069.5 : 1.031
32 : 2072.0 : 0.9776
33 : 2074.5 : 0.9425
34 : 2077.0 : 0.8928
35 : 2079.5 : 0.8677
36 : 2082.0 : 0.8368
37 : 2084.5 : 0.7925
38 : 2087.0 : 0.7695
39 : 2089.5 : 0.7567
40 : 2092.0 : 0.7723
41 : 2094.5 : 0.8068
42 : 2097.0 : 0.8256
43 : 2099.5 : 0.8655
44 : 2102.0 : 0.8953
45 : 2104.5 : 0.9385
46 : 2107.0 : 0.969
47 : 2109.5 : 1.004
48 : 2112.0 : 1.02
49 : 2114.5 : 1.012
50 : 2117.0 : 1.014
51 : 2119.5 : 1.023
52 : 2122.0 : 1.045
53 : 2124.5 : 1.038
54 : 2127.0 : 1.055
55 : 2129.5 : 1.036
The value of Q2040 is -1.4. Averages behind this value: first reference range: 1.09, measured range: 1.13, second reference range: 1.08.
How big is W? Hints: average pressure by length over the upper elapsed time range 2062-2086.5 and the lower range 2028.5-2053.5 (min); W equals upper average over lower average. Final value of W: 0.8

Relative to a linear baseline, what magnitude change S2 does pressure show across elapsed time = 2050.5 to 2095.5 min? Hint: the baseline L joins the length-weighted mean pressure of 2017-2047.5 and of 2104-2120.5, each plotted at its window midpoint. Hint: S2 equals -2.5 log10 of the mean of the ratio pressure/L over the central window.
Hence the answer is 0.11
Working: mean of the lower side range 1.11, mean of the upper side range 0.999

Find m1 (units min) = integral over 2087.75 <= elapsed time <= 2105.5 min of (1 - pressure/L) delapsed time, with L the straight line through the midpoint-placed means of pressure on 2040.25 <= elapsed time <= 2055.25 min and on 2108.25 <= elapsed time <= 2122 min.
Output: 3.6 min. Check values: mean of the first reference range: 1.13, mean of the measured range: 0.834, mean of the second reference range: 1.02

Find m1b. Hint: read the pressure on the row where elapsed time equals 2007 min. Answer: 1.152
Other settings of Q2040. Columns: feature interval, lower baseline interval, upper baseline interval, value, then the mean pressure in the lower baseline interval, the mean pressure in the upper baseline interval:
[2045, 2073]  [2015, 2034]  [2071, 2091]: -4.4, 1.07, 0.852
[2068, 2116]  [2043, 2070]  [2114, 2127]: 7.5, 1.1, 1.03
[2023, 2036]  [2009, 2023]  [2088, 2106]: -1.3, 1.06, 0.838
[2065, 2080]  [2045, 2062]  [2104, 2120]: 1.5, 1.12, 0.999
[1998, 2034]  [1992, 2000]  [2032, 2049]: 0.9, 1.13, 1.14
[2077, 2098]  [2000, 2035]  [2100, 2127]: 4.4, 1.11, 0.995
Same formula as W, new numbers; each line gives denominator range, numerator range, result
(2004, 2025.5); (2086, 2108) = 0.78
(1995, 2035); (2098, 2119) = 0.87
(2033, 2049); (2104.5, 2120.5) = 0.88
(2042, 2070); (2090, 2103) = 0.75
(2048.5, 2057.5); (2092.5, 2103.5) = 0.75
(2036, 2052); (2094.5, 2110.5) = 0.80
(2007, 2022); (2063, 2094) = 0.83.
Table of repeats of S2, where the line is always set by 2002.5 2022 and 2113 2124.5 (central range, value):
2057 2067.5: -0.02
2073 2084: 0.19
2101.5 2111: 0.08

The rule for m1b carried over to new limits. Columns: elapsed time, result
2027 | 1.11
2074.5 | 0.9425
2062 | 1.067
